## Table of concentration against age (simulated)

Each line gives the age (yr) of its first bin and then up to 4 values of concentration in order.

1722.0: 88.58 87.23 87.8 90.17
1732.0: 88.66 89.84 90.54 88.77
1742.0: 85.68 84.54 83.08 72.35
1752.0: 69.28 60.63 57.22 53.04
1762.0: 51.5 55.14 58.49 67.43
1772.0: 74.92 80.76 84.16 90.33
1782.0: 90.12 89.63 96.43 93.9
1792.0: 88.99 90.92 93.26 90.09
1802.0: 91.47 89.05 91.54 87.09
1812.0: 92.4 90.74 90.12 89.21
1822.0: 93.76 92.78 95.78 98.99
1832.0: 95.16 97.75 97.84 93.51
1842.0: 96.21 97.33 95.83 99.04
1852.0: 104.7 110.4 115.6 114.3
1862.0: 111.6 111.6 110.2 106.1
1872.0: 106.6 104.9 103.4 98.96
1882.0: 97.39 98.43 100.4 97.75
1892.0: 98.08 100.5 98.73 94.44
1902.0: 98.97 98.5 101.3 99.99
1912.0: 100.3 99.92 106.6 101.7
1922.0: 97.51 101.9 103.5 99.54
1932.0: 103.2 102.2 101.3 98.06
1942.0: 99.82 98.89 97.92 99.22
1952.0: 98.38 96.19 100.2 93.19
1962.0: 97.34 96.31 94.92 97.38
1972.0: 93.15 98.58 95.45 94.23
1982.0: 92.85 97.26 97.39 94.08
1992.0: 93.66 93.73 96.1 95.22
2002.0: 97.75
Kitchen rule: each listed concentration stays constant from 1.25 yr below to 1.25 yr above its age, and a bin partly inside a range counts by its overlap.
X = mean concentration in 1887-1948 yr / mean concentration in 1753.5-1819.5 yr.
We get 1.24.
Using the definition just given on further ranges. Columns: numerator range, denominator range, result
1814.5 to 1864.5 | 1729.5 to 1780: 1.34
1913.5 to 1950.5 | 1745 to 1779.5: 1.48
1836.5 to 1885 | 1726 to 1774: 1.40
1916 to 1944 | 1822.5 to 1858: 1.02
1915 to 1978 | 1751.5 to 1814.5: 1.24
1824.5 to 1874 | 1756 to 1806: 1.29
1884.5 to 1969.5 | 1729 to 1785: 1.31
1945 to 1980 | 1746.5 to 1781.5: 1.41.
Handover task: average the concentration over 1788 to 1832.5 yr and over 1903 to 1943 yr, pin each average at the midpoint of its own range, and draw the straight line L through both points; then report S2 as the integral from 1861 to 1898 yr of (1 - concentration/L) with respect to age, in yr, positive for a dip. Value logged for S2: -2.10 yr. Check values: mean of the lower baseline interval 91.9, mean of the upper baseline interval 101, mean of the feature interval 103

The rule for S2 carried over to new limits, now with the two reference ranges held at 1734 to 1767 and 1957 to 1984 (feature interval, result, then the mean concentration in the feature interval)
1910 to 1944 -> -3.85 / 101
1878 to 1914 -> -4.71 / 98.9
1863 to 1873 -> -2.89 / 109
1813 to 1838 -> -4.52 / 94.2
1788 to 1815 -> -4.84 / 90.9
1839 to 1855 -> -3.36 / 99.4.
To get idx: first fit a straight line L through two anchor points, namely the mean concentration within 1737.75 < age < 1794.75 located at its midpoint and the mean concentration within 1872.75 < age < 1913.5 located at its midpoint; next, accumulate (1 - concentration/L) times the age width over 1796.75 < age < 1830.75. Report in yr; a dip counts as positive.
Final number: -2.6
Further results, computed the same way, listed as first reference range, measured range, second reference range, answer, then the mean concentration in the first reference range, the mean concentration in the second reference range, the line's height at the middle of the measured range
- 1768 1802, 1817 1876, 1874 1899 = -4.24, 87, 99.5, 94.6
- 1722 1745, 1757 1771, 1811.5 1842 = 5.08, 88.3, 94.1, 90.2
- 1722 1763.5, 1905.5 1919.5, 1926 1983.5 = -1.15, 77.7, 97.9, 93.9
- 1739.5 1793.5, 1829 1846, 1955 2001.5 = -2.88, 76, 95.7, 82.6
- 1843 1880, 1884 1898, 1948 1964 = 0.59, 106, 97.4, 103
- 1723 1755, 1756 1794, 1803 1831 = 5.10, 83.5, 92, 87.4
